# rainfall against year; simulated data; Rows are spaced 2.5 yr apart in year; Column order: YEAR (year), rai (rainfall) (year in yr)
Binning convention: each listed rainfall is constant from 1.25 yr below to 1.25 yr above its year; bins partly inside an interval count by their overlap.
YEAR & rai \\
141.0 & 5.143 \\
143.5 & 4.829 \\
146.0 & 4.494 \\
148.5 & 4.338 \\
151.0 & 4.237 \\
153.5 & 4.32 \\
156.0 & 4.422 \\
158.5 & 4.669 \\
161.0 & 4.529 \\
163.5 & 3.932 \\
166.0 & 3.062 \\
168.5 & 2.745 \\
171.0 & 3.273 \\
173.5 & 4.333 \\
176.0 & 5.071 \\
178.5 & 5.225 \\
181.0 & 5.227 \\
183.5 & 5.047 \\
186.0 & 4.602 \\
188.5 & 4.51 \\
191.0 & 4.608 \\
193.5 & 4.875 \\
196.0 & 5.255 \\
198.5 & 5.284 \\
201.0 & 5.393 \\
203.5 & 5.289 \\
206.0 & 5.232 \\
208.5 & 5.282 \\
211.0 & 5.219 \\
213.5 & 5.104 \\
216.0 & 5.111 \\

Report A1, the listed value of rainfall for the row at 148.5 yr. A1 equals 4.338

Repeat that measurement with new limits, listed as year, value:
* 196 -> 5.255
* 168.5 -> 2.745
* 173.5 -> 4.333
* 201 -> 5.393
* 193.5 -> 4.875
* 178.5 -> 5.225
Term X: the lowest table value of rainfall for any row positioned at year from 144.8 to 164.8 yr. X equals 3.932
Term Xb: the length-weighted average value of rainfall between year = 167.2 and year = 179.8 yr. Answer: 4.13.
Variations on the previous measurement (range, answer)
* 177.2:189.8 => 4.92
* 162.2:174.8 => 3.48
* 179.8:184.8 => 5.13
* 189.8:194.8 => 4.75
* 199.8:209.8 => 5.3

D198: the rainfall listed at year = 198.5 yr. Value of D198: 5.284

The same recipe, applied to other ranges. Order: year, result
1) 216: 5.111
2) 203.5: 5.289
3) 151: 4.237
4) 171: 3.273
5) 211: 5.219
